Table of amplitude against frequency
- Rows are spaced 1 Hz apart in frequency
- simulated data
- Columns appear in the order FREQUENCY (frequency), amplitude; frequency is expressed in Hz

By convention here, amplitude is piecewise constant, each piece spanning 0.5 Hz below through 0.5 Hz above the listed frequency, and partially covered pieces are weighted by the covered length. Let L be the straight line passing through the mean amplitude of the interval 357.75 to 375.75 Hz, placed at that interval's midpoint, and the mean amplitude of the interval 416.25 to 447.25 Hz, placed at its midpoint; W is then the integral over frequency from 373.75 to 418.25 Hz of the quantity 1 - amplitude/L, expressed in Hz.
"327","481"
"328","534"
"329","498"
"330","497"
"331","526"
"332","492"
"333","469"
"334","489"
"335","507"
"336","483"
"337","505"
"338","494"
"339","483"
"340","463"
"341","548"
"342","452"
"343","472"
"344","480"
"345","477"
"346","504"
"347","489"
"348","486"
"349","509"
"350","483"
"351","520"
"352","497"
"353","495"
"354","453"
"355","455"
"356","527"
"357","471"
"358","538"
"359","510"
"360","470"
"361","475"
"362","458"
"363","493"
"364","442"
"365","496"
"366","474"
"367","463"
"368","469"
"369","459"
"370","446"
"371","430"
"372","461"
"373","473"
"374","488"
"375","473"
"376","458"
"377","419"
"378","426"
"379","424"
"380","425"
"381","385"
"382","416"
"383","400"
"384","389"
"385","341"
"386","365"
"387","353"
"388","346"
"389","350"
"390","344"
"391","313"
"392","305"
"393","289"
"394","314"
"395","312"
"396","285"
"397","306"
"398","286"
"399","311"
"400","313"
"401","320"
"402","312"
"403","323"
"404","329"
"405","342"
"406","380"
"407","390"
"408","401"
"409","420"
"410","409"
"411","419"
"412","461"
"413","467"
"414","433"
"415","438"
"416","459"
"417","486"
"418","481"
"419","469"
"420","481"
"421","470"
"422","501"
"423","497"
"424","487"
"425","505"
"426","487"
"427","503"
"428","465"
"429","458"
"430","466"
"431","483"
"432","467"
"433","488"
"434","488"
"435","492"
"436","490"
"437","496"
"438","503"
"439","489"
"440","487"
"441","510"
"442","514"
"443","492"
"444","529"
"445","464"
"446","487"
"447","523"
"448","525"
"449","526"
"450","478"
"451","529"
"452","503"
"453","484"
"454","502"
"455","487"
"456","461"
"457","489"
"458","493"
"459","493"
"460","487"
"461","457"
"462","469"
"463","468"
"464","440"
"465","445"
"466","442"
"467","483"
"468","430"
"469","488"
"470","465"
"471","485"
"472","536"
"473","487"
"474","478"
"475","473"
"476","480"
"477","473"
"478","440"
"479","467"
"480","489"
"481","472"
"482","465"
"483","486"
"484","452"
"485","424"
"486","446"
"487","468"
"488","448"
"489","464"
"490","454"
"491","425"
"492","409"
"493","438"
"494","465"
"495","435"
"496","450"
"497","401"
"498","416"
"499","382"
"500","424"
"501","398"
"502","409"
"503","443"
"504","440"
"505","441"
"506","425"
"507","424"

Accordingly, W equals 9.3 Hz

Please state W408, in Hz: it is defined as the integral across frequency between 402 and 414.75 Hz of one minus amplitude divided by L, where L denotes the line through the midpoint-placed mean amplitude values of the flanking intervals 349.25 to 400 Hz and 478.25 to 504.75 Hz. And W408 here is 0.9 Hz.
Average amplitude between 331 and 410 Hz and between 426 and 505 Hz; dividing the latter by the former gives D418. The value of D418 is 1.10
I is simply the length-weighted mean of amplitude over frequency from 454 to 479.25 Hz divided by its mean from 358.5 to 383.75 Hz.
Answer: 1.0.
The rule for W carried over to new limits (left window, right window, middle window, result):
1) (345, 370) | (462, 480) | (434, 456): -1.2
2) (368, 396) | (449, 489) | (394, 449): -1.2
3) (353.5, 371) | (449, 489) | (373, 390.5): 2.7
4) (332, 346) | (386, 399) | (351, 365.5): -2.0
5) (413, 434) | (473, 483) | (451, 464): -0.2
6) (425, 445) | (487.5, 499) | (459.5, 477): -0.5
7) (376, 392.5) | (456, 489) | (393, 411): 2.6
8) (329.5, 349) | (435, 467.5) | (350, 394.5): 5.3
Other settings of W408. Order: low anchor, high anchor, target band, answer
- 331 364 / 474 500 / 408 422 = 0.5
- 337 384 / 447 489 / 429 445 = -0.6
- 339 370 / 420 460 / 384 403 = 6.4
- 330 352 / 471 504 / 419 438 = -0.7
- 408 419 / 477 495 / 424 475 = -4.1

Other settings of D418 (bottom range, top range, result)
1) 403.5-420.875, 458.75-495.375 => 1.08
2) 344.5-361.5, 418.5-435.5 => 0.98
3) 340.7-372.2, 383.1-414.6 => 0.73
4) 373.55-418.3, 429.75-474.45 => 1.28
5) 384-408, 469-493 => 1.41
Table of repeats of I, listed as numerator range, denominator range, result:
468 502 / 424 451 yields 0.92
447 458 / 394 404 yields 1.62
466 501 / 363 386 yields 1.04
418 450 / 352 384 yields 1.07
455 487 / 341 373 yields 0.98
